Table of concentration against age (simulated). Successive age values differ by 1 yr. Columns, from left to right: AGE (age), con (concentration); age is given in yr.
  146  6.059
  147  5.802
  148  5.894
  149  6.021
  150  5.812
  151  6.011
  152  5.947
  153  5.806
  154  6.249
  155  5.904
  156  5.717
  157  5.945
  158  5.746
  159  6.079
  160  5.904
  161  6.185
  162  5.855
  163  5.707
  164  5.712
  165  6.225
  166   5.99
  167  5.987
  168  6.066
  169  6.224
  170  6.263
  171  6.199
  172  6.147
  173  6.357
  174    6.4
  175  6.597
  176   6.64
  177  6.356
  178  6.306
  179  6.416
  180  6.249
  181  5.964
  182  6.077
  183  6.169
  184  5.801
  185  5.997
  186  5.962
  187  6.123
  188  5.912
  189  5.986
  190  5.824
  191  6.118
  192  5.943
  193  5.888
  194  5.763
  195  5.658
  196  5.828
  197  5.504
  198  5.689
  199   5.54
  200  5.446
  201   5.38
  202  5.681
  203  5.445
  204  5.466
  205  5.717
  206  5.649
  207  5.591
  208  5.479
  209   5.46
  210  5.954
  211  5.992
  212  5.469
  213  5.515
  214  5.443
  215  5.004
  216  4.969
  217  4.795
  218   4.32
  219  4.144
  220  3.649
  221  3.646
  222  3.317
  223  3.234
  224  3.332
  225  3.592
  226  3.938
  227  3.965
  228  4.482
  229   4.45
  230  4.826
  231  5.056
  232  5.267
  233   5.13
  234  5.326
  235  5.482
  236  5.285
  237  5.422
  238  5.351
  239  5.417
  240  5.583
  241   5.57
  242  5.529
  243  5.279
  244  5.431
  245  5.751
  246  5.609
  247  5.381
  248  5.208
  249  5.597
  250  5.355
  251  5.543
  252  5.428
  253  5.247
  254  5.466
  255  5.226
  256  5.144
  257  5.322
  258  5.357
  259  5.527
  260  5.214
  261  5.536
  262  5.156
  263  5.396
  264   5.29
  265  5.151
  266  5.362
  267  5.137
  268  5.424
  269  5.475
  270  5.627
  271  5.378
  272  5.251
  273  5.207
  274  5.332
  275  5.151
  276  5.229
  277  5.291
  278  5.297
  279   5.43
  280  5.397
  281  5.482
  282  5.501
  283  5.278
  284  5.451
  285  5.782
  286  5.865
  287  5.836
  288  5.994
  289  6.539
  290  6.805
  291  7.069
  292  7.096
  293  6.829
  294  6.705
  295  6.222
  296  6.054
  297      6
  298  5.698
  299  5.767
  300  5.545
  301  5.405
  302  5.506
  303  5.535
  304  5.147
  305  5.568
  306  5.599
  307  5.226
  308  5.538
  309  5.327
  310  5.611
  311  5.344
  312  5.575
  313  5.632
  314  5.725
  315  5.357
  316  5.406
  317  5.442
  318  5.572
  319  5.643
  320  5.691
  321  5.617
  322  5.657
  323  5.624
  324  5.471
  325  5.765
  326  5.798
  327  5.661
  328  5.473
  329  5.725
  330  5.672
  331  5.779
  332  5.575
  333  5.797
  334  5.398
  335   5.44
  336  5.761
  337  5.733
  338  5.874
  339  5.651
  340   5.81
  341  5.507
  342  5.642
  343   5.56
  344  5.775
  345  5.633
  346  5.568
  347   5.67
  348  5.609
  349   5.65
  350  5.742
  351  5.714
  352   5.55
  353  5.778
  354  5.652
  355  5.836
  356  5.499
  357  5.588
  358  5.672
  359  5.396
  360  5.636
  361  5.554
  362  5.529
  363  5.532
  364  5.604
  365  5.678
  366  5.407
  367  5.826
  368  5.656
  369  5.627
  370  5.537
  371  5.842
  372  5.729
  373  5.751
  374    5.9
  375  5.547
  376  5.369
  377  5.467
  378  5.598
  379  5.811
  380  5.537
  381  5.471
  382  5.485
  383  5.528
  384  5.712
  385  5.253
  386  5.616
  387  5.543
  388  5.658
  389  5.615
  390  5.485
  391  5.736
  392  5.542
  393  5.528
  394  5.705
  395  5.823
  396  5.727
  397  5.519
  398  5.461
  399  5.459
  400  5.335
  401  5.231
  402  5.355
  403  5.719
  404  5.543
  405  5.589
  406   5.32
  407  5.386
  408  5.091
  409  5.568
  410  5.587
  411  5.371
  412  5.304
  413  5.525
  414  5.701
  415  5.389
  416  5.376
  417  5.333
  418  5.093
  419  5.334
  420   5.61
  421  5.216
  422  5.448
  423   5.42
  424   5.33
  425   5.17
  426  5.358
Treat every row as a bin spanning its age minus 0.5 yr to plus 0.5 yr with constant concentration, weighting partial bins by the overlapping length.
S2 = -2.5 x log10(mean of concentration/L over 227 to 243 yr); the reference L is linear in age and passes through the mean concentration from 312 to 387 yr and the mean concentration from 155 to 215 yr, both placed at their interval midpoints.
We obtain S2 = 0.13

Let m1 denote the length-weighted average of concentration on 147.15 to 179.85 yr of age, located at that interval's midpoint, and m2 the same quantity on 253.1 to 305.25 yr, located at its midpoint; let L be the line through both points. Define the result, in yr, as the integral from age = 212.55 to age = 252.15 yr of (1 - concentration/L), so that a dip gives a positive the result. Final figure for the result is 6.3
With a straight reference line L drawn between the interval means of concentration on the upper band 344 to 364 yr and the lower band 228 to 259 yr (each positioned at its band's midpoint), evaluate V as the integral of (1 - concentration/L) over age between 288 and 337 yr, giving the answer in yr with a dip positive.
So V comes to -2.2 yr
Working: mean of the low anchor 5.32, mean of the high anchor 5.62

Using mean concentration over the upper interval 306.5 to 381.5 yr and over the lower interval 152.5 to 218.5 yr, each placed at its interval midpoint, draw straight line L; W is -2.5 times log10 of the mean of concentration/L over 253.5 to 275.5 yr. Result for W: 0.08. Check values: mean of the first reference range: 5.84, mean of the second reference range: 5.61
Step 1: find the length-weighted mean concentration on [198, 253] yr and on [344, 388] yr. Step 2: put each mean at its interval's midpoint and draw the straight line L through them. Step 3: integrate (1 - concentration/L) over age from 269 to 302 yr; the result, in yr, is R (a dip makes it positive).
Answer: -3.0 yr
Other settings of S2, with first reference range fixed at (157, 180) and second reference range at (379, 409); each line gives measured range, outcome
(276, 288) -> 0.06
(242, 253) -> 0.09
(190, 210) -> 0.08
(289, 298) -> -0.13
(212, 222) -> 0.29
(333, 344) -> 0.00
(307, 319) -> 0.05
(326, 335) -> 0.01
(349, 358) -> -0.01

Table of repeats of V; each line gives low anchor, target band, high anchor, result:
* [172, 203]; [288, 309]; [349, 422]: -0.9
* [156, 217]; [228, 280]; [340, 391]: 4.1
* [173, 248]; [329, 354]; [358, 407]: -0.6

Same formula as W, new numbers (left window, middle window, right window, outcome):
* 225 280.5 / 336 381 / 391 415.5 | -0.04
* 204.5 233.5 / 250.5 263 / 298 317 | -0.06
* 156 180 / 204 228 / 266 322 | 0.25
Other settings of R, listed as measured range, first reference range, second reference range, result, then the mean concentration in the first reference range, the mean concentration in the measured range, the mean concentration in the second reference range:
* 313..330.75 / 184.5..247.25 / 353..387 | -0.4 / 5.22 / 5.61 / 5.6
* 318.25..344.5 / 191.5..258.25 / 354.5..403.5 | -1.0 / 5.16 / 5.66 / 5.58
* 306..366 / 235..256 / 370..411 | -1.1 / 5.43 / 5.61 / 5.55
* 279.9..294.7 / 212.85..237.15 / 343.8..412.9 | -3.5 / 4.52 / 6.13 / 5.57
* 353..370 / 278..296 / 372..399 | 0.3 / 6.05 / 5.61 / 5.59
